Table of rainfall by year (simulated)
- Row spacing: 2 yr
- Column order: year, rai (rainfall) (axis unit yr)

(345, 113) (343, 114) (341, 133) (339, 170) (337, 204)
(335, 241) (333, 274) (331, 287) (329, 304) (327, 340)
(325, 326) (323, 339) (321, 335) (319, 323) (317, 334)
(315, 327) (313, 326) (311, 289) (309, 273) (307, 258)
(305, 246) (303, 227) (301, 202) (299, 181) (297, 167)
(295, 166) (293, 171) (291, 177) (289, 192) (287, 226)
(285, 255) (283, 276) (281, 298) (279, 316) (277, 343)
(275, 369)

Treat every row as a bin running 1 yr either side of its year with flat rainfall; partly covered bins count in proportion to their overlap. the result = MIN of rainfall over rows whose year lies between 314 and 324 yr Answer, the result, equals 323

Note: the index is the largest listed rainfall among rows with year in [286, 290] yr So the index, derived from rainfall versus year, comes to 226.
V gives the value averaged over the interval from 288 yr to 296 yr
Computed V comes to 176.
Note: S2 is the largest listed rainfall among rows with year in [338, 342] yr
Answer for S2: 170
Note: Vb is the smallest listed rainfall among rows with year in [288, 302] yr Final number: 166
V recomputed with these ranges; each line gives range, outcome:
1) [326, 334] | 301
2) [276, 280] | 330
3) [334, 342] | 187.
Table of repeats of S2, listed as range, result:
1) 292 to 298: 171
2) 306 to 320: 334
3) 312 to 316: 327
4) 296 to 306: 246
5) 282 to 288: 276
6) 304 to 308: 258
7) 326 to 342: 340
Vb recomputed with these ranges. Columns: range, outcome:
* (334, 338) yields 204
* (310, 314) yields 289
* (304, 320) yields 246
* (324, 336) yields 241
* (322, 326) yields 326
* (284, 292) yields 177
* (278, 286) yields 255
